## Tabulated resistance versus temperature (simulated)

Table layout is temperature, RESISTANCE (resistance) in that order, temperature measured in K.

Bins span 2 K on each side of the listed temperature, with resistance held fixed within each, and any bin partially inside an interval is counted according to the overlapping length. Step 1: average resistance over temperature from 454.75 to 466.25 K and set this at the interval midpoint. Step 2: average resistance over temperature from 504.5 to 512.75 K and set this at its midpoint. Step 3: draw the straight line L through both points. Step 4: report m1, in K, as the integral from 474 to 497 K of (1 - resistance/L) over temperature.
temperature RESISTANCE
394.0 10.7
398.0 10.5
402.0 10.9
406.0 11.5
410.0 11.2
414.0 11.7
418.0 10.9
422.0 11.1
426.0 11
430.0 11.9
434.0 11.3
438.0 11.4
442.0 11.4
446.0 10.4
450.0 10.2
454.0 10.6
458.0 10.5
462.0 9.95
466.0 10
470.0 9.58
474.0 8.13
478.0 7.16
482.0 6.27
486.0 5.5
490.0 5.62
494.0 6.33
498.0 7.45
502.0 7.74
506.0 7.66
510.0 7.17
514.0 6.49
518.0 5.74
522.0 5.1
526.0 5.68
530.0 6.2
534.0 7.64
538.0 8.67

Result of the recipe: 6.11 K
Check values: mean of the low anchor 10.2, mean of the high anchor 7.32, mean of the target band 6.4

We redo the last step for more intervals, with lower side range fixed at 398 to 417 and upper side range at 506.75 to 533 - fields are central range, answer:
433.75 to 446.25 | -1.8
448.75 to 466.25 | -2.5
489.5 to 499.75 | 1.0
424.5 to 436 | -1.4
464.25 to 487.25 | 1.1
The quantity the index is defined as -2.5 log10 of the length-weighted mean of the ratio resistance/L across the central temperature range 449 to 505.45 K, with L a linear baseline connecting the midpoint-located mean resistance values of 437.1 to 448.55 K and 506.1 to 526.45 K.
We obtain 0.081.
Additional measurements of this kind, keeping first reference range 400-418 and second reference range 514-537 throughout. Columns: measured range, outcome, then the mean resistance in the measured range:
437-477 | -0.10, 10.1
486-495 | 0.31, 5.83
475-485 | 0.21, 6.73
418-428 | -0.03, 11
